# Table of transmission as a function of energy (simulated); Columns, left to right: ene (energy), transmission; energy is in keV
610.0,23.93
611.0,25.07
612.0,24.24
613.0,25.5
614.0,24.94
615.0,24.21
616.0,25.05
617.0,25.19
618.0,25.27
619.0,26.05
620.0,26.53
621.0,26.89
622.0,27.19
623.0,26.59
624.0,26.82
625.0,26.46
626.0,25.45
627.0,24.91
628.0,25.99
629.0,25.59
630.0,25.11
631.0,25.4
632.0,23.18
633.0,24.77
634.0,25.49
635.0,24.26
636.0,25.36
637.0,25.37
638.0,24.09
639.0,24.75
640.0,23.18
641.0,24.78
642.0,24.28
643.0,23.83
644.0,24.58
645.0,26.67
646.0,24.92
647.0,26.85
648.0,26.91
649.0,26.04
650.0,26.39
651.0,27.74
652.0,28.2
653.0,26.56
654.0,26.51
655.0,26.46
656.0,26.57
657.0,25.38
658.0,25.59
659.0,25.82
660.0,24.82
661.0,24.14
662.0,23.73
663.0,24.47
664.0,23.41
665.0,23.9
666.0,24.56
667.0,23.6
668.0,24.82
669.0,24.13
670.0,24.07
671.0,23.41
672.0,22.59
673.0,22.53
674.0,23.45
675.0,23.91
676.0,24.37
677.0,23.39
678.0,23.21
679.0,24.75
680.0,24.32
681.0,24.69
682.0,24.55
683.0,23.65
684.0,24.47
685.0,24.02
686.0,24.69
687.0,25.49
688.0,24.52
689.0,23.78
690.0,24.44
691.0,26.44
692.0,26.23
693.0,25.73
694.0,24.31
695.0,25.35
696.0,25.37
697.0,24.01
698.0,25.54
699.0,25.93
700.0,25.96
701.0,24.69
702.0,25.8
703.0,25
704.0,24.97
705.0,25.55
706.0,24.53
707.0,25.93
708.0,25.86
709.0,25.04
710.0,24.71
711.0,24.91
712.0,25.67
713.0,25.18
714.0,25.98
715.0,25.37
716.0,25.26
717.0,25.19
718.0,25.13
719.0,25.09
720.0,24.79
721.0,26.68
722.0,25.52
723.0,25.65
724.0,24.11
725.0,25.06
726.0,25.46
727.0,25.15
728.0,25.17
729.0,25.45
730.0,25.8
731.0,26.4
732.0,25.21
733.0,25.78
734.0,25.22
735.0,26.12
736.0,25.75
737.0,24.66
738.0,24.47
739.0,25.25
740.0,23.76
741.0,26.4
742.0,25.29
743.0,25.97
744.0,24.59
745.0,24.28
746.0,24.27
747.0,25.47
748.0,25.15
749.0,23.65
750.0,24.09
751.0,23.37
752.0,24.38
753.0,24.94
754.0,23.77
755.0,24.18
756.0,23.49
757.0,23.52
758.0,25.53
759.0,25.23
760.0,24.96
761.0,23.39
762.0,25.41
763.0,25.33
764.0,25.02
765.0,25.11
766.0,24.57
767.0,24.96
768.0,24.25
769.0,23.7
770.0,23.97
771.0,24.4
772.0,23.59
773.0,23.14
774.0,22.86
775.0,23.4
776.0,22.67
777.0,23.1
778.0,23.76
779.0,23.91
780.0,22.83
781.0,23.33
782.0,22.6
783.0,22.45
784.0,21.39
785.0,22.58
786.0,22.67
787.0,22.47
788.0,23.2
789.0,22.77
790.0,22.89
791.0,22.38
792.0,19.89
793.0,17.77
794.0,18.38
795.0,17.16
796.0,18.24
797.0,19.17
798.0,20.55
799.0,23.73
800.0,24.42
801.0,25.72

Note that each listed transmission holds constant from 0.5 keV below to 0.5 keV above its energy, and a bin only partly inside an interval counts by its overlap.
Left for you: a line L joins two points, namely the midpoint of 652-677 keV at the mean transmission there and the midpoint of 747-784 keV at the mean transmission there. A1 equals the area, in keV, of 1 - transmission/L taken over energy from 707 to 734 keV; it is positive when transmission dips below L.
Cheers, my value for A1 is -1.3 keV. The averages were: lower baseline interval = 24.6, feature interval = 25.4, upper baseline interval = 24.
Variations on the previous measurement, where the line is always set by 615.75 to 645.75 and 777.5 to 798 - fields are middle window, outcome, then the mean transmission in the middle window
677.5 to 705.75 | -1.3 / 24.9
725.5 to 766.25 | -4.4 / 24.9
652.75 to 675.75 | 0.0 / 24.5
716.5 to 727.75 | -1.1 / 25.3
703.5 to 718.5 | -1.2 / 25.3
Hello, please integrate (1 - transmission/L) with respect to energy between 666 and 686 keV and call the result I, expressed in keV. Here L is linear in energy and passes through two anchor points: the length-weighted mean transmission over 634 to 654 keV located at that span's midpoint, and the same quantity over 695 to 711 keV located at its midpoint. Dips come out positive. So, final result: 1.1 keV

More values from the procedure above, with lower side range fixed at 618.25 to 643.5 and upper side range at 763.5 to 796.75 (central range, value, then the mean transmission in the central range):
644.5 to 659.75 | -0.92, 26.4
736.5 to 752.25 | -1.00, 24.7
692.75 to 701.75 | -0.42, 25.2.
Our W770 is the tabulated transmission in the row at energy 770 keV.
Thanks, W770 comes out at 23.97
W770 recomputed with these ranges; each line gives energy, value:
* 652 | 28.2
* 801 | 25.72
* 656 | 26.57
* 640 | 23.18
